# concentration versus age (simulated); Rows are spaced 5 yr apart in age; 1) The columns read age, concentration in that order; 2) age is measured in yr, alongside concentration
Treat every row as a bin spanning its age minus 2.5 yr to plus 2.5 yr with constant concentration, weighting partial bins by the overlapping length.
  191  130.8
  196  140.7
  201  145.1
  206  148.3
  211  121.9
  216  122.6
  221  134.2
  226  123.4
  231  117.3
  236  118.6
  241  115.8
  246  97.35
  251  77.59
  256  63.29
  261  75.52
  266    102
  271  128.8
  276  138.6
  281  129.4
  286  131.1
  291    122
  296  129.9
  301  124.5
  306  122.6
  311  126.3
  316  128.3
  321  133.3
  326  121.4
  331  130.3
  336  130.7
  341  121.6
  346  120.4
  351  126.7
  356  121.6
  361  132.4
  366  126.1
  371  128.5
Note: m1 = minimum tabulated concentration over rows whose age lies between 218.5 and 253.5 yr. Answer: 77.59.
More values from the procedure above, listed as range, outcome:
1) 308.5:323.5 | 126.3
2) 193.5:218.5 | 121.9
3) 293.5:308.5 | 122.6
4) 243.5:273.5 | 63.29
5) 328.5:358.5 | 120.4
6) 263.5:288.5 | 102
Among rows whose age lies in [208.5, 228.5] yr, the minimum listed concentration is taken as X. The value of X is 121.9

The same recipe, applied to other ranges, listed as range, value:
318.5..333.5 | 121.4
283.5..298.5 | 122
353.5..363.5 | 121.6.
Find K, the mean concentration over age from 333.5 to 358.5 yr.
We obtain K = 124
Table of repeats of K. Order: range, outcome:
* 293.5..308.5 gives 126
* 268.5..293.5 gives 130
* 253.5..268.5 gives 80.3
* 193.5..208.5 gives 145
